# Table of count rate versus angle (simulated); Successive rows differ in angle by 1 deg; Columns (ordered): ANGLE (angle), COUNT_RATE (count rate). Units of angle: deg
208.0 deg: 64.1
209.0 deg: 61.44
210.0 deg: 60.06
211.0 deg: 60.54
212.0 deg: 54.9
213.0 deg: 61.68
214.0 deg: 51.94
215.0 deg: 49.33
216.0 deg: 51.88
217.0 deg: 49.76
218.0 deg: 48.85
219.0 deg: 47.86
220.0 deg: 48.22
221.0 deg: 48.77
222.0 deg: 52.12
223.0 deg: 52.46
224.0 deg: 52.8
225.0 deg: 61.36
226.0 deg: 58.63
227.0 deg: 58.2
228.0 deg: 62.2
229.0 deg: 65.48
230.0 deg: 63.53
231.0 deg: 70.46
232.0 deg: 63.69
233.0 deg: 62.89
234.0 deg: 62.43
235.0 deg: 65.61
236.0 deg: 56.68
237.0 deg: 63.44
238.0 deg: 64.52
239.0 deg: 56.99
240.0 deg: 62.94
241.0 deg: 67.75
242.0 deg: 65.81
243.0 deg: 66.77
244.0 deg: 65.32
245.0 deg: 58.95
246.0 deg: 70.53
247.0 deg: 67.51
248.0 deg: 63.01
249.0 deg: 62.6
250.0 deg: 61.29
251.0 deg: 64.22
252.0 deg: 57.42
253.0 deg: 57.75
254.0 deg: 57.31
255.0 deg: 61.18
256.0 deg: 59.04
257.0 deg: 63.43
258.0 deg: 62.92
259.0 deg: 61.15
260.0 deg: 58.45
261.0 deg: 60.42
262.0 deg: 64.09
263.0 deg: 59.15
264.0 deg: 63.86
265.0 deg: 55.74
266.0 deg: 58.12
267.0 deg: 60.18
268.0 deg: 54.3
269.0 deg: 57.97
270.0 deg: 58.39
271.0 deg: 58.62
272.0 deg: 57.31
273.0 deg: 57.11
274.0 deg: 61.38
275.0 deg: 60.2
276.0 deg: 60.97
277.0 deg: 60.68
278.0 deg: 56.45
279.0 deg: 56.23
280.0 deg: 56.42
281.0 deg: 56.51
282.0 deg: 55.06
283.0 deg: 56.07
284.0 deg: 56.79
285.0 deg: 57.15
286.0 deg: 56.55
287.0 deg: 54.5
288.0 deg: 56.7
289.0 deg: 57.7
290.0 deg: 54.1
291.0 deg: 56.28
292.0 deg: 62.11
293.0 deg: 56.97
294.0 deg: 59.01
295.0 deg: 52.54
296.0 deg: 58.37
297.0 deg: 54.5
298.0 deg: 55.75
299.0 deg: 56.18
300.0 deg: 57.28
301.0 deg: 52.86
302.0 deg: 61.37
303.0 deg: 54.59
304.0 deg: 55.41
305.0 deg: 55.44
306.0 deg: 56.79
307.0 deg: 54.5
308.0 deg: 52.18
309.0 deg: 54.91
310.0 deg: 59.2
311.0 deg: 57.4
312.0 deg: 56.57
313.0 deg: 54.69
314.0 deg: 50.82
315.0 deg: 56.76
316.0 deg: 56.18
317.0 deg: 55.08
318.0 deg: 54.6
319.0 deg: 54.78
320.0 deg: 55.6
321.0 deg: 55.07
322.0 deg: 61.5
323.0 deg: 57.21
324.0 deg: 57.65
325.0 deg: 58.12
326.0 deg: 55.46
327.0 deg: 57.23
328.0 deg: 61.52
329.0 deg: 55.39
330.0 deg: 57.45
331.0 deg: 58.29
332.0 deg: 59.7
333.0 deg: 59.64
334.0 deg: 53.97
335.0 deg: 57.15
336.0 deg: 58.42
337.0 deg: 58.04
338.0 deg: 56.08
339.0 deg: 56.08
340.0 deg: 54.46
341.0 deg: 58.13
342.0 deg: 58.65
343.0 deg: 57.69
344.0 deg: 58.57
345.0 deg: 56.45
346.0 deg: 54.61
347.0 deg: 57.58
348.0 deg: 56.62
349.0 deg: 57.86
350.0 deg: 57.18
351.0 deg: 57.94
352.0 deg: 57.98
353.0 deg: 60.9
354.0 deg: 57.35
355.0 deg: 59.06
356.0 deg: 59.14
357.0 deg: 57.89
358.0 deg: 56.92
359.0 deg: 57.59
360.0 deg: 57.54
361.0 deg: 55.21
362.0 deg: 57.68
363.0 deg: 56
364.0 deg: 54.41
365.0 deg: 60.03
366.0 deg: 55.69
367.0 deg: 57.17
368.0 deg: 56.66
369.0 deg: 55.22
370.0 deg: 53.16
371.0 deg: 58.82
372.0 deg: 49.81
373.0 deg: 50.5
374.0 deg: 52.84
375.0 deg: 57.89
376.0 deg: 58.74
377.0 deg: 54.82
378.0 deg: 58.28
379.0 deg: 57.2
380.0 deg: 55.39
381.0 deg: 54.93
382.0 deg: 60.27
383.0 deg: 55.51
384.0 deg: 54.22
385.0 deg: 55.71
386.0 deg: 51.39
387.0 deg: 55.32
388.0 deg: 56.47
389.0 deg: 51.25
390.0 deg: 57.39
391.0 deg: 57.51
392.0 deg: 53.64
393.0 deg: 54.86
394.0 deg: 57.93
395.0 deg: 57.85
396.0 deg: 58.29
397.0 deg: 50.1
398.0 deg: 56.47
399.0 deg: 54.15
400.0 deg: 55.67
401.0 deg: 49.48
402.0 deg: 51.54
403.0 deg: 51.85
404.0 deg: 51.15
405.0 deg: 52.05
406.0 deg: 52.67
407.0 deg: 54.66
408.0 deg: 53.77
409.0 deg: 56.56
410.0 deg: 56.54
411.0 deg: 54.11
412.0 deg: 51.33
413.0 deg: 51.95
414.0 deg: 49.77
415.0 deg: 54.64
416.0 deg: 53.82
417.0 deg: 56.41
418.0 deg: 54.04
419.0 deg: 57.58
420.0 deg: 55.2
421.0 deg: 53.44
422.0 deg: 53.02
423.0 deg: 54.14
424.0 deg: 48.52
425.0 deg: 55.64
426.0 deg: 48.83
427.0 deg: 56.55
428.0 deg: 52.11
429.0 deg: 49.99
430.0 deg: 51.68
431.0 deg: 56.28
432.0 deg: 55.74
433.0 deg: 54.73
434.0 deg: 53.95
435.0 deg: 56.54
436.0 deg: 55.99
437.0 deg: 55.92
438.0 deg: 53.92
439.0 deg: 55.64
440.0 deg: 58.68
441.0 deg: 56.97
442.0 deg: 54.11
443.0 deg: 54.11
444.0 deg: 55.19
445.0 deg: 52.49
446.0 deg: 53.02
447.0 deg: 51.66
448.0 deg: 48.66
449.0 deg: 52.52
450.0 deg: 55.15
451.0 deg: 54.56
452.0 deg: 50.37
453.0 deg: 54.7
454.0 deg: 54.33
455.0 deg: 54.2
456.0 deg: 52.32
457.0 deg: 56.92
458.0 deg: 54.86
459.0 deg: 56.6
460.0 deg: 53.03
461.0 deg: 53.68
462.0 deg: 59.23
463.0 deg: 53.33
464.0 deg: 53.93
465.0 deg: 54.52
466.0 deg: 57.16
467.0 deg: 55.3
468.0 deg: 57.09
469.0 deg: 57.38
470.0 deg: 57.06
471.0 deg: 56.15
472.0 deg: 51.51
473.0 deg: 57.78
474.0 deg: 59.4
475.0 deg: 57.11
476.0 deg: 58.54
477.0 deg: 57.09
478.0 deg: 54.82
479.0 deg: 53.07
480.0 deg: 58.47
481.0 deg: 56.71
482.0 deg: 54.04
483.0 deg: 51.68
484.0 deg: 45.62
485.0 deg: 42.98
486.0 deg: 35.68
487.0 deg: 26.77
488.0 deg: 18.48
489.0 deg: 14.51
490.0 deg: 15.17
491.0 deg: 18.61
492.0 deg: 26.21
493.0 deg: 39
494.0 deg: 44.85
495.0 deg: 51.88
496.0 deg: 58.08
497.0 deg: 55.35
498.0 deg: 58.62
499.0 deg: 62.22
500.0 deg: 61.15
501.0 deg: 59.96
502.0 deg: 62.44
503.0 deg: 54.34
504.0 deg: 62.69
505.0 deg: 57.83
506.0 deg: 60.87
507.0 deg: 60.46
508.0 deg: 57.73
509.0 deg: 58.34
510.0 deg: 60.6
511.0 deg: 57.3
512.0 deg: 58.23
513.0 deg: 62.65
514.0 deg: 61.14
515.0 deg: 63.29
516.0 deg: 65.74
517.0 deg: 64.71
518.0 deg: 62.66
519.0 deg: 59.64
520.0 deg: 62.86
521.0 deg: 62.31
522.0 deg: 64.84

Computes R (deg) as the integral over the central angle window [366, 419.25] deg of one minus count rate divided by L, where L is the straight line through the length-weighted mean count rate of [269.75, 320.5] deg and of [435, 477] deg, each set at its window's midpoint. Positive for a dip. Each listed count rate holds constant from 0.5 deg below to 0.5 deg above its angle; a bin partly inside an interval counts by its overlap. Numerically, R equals 0.9 deg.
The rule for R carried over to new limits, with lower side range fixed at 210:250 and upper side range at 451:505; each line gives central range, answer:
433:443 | -0.7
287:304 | 0.2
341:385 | -1.5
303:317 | 0.3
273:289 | 0.1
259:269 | -0.2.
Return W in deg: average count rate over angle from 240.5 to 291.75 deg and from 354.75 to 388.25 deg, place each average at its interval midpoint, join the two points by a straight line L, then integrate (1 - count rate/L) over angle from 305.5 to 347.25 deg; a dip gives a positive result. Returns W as 0.7 deg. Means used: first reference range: 59.8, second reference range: 56.1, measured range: 56.7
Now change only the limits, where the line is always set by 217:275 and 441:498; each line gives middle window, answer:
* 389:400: -0.45 deg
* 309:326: 0.18 deg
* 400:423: -0.36 deg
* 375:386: -0.46 deg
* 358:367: -0.32 deg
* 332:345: -0.32 deg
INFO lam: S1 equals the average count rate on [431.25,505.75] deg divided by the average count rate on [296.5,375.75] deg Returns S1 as 0.92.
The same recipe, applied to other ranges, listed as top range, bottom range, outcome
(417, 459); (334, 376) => 0.95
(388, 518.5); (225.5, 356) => 0.91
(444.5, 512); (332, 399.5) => 0.92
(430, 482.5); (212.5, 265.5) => 0.92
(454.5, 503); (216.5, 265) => 0.83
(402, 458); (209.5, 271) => 0.90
